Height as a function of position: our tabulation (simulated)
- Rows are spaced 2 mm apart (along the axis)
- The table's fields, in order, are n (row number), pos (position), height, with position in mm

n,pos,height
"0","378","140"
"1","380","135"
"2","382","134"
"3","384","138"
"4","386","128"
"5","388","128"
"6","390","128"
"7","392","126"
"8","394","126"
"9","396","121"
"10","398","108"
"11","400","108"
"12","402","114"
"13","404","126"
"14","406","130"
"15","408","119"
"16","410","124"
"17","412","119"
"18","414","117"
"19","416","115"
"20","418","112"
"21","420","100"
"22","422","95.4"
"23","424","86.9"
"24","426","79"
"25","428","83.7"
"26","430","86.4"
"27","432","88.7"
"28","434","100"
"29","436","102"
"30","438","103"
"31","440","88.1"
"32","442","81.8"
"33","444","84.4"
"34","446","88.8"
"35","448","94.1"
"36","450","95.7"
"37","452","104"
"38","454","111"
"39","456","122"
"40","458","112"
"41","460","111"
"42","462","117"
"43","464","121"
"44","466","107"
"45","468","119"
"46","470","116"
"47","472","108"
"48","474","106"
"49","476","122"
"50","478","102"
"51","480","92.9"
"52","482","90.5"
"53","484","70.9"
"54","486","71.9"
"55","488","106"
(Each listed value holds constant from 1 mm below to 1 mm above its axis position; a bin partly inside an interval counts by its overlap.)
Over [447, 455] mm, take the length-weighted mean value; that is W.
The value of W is 101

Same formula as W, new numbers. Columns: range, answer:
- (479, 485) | 84.8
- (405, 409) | 124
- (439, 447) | 85.8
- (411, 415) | 118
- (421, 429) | 86.2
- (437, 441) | 95.5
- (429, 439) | 96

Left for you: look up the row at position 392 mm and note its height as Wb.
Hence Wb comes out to 126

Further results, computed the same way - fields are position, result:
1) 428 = 83.7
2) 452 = 104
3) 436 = 102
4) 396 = 121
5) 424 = 86.9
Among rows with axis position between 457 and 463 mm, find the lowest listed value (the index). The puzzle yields 111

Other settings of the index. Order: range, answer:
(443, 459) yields 84.4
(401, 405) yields 114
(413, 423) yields 95.4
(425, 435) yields 79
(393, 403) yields 108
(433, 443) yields 81.8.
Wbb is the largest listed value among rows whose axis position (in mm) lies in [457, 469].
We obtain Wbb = 121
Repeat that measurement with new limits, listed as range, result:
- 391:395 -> 126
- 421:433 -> 95.4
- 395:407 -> 130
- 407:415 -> 124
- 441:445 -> 84.4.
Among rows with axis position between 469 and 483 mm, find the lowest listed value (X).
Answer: 90.5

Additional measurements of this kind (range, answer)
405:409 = 119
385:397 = 121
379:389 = 128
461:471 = 107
